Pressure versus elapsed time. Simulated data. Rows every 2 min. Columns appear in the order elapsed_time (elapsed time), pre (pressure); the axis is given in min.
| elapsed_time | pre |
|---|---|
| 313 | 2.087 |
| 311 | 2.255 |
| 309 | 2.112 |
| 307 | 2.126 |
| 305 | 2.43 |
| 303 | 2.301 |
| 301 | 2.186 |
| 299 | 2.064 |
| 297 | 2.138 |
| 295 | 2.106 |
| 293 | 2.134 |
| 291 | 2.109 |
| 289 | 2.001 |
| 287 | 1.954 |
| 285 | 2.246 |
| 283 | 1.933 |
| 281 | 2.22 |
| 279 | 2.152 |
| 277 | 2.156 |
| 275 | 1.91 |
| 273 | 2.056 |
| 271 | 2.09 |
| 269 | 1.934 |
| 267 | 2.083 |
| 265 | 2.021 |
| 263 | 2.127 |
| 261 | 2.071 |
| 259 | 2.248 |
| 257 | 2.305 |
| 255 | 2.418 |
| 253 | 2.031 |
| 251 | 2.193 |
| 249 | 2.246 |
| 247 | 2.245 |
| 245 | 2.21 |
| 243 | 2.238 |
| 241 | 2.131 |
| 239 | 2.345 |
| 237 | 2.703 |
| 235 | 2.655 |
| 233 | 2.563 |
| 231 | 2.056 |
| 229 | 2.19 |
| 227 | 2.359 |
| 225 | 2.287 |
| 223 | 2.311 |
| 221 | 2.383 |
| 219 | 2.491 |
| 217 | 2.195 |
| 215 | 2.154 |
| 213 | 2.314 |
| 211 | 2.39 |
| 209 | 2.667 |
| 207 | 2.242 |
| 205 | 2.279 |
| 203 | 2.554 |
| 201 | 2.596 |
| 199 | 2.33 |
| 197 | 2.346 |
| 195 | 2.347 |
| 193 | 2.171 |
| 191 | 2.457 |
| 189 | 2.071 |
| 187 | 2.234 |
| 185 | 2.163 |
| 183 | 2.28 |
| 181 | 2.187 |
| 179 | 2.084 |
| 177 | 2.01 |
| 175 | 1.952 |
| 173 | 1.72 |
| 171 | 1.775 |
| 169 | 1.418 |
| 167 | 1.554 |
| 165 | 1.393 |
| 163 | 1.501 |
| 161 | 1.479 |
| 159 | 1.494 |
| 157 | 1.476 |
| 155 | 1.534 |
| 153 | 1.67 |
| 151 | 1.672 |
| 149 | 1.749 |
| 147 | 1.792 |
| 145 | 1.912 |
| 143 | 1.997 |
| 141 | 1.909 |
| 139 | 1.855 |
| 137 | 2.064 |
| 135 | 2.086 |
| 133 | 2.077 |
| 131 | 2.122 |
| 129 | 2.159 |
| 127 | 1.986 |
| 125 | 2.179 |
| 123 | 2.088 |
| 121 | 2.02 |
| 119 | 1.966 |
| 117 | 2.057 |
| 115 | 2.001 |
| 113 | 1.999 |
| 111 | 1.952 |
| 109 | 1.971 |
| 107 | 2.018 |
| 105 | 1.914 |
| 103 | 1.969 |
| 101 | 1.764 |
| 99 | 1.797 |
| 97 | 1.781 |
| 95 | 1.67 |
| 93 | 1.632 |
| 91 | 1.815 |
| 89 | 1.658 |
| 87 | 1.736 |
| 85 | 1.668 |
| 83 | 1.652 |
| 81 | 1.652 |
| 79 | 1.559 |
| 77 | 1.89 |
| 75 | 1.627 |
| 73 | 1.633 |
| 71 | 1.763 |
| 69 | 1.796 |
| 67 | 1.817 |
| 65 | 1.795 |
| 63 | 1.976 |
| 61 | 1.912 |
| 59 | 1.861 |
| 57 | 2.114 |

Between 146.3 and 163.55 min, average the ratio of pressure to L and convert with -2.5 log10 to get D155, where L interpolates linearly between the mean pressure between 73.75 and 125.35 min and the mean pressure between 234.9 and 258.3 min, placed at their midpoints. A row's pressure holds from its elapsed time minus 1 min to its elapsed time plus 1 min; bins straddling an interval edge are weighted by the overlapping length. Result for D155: 0.252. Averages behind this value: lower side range 1.84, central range 1.6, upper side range 2.3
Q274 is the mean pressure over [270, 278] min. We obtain 2.05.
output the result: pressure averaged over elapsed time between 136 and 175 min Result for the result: 1.69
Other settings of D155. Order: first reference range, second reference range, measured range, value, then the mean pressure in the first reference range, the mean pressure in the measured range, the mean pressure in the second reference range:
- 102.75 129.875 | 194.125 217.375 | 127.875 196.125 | 0.16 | 2.02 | 1.89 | 2.37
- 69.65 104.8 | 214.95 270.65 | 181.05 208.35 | -0.11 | 1.73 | 2.31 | 2.26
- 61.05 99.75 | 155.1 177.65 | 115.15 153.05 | -0.19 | 1.74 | 1.97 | 1.61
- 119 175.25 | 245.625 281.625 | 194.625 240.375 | -0.18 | 1.81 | 2.38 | 2.14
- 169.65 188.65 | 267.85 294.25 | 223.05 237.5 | -0.16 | 2.03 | 2.39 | 2.07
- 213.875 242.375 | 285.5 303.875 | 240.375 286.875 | 0.04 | 2.34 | 2.14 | 2.11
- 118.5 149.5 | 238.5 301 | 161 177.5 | 0.23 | 2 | 1.64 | 2.13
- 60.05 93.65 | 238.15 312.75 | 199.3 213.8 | -0.21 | 1.74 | 2.43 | 2.15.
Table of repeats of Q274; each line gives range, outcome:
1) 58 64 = 1.92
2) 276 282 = 2.18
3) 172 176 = 1.84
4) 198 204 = 2.49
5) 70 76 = 1.67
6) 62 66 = 1.89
